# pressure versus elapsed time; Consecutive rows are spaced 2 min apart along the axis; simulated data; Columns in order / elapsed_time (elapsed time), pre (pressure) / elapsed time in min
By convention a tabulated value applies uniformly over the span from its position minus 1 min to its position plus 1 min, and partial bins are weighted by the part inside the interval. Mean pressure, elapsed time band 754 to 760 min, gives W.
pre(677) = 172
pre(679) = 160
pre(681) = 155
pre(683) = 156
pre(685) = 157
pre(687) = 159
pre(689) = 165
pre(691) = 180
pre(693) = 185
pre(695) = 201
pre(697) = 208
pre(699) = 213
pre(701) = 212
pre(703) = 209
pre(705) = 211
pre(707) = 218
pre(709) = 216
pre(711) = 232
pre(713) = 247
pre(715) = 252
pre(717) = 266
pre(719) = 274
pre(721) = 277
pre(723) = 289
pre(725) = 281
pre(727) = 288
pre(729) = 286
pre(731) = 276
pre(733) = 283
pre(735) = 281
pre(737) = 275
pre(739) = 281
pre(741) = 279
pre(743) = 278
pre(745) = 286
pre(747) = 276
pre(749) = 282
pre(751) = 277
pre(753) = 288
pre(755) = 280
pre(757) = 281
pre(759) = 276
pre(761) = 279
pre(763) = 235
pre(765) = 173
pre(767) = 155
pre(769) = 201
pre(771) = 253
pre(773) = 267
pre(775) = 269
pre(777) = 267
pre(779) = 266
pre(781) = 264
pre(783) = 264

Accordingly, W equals 279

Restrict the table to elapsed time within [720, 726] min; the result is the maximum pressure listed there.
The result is 289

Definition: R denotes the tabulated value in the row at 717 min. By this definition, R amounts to 266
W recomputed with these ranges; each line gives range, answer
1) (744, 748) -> 281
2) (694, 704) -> 209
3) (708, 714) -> 232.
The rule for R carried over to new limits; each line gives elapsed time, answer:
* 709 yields 216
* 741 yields 279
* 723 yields 289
